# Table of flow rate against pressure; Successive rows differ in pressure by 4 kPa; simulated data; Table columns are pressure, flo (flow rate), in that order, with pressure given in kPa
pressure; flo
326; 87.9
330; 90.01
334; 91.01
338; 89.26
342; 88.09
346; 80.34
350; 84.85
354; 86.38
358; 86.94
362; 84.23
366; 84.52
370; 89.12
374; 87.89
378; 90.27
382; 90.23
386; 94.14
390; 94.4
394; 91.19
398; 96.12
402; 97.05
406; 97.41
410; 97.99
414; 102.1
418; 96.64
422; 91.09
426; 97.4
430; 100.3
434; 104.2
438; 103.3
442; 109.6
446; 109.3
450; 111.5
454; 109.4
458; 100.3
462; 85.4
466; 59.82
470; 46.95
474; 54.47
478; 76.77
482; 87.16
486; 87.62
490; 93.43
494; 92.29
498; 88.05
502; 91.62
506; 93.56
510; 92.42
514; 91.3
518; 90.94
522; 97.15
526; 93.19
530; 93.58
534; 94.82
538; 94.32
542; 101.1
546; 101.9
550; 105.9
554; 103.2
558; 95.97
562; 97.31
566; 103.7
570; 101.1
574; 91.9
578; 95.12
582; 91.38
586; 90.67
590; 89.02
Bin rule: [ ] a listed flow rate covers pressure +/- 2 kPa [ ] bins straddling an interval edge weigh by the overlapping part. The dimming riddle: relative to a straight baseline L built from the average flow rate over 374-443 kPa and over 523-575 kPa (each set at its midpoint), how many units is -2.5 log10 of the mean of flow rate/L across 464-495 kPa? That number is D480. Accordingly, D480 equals 0.297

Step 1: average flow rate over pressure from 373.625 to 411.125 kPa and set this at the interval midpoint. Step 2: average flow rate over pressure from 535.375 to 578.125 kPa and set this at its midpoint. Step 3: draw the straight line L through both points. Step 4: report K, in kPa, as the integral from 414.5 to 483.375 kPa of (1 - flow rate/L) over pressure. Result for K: 3.3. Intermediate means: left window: 93.8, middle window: 91.1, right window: 99.3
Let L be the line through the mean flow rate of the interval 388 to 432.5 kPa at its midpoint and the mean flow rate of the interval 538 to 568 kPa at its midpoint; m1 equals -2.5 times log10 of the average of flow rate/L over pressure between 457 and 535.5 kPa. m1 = 0.16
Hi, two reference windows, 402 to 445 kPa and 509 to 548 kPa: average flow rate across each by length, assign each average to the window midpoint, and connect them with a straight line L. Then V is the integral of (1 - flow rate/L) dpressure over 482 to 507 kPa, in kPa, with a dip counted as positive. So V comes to 1.6 kPa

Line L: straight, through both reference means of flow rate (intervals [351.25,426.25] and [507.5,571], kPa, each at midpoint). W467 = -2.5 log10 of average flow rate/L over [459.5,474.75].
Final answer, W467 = 0.43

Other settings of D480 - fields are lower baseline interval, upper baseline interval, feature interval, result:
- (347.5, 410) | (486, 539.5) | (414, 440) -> -0.089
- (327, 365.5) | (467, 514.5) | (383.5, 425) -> -0.131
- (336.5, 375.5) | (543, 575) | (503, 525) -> 0.048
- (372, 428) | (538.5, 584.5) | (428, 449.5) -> -0.110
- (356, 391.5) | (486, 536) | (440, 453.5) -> -0.208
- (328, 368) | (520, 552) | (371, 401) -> -0.039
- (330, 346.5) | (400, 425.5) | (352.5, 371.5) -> 0.059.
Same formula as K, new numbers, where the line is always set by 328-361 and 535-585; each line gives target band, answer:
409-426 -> -1.1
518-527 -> 0.2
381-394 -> -0.5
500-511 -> 0.3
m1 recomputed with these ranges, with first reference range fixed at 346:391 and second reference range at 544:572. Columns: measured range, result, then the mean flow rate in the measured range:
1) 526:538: 0.061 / 94.1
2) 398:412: -0.078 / 97.3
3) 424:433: -0.082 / 99.4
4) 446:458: -0.158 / 109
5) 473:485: 0.257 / 75.6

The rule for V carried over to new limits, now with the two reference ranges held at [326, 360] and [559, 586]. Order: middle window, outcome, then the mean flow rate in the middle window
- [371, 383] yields -0.12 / 89.4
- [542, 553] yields -0.93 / 103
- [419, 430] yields -0.63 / 95.6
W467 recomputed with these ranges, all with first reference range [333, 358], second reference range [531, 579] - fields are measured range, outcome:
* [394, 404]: -0.07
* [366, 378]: 0.00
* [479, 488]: 0.10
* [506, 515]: 0.05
